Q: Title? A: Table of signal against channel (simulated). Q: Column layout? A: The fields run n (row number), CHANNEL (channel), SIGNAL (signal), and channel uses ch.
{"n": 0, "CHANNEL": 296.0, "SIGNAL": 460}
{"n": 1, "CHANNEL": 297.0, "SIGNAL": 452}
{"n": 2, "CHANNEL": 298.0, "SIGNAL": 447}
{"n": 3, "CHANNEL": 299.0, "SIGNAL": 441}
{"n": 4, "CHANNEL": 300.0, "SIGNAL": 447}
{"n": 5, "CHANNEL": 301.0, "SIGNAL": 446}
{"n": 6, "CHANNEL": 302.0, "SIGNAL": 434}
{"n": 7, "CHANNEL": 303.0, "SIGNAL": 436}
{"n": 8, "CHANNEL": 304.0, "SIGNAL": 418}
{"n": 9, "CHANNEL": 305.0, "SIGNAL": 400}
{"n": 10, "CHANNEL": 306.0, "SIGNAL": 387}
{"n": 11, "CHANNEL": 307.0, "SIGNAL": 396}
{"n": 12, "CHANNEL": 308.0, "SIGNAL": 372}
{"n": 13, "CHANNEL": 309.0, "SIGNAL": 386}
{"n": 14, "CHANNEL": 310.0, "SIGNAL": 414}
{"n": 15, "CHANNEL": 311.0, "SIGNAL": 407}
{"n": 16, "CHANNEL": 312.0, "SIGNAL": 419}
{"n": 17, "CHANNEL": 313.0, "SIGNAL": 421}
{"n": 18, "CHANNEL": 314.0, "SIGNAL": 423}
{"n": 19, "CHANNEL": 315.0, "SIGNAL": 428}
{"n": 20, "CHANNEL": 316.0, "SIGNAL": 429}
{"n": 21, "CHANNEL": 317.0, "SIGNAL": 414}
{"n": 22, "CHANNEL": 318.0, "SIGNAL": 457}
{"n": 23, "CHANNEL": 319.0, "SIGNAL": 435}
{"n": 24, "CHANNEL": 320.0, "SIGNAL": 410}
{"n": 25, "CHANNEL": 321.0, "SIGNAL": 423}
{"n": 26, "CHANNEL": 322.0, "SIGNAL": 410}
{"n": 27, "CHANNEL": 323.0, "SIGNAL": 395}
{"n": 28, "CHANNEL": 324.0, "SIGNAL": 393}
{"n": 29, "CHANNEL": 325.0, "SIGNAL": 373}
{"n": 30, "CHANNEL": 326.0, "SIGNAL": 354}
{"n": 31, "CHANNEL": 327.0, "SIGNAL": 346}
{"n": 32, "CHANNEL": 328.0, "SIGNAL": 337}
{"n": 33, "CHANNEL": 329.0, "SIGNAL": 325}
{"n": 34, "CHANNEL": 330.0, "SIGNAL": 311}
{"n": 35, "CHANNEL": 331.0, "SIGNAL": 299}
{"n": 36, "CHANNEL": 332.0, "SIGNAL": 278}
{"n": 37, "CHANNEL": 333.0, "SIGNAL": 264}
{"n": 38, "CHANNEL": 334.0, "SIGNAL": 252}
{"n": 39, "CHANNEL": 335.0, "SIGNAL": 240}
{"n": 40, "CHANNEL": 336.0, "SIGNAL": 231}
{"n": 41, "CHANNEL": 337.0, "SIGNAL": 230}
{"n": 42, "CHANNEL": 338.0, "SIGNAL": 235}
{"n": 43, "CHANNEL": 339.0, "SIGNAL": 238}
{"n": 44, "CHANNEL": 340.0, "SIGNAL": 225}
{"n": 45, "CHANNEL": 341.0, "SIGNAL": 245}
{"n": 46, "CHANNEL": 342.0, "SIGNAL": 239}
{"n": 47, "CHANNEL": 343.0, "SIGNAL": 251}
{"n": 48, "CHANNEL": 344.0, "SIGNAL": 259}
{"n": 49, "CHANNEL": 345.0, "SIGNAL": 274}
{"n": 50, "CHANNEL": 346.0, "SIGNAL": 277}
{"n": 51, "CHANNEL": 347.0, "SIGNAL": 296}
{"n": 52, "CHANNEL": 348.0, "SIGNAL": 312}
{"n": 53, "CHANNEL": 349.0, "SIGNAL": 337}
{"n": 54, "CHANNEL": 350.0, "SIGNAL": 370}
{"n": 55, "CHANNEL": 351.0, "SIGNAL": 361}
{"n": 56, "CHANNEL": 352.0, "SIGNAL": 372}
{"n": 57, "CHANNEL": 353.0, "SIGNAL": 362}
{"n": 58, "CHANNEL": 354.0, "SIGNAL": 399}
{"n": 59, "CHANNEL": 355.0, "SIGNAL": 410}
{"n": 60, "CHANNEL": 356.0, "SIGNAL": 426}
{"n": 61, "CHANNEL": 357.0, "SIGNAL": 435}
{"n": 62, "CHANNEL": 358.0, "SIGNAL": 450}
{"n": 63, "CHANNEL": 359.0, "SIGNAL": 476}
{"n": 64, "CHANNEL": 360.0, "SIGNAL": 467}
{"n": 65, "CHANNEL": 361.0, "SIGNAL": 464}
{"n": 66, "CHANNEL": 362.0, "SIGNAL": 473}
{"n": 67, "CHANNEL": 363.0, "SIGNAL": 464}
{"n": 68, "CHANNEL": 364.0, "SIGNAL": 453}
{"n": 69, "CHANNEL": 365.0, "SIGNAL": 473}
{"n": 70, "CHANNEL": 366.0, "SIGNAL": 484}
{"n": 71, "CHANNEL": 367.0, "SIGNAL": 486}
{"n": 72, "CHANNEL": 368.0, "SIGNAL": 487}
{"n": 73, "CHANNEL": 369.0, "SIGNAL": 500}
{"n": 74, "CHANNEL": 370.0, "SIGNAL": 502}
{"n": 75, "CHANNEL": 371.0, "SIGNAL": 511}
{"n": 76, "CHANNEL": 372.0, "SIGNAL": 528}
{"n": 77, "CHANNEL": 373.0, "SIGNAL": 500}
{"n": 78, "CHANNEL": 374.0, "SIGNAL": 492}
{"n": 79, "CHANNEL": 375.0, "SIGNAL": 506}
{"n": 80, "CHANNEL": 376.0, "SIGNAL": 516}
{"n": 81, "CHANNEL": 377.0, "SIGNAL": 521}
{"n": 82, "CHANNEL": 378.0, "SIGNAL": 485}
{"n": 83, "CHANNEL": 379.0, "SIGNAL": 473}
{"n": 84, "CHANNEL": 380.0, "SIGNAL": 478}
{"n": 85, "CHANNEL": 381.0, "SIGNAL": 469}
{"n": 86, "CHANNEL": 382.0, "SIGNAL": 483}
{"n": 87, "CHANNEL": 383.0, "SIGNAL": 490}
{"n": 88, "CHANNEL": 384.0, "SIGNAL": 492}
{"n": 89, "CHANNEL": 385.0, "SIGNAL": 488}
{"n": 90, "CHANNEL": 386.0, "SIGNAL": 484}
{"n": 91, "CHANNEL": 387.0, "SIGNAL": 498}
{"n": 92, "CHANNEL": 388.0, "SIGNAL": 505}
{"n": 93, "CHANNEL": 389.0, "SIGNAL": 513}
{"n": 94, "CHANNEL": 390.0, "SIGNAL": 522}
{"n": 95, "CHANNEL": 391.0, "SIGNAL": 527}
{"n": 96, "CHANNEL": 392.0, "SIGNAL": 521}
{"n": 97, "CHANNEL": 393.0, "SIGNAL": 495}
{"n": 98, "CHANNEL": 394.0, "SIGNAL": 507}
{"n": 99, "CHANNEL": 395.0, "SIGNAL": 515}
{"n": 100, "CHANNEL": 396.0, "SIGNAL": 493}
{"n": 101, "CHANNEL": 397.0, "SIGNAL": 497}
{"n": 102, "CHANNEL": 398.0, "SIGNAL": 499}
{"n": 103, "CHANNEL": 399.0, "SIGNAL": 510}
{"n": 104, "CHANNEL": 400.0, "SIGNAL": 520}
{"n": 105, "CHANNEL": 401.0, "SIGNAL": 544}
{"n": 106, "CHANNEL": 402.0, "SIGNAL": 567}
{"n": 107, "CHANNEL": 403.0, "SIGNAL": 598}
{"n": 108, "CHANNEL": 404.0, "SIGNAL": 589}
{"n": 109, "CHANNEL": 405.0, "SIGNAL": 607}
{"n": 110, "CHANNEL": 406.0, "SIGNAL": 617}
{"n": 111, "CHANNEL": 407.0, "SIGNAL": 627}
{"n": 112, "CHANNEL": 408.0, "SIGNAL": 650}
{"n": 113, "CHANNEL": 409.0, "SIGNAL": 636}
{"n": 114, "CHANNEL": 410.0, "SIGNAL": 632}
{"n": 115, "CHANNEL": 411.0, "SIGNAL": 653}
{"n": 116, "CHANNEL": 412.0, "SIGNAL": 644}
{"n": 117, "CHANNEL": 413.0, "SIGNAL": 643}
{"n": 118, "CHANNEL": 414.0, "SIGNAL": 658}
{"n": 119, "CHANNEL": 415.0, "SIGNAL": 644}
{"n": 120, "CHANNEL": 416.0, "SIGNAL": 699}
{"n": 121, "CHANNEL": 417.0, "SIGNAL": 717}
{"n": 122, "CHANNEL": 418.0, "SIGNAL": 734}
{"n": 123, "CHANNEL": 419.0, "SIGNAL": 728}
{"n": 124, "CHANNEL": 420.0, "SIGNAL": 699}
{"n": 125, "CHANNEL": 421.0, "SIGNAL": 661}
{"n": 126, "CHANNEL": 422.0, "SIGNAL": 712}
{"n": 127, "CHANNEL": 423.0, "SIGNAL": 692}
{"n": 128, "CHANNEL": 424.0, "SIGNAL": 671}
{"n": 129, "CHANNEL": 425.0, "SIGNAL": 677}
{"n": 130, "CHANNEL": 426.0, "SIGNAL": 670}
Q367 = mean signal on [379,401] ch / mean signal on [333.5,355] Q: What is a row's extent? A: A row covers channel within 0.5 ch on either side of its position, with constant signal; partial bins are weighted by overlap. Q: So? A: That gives 1.73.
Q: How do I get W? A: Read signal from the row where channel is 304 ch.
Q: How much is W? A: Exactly 418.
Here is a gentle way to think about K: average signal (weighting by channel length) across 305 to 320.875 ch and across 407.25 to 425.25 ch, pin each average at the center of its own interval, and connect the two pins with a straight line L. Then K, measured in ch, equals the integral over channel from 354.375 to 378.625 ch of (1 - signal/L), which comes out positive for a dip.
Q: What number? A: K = 3.08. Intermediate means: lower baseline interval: 413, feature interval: 479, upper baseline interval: 674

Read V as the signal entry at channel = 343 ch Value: 251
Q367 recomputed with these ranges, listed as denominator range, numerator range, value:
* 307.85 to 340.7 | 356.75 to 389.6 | 1.39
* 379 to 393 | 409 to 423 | 1.36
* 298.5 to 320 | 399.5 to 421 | 1.52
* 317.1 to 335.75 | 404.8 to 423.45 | 1.91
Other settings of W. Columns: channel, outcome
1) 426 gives 670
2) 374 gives 492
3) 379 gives 473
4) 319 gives 435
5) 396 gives 493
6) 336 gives 231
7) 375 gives 506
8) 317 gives 414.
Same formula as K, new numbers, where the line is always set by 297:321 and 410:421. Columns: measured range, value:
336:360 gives 8.9 ch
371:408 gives 5.7 ch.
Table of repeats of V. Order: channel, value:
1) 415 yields 644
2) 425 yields 677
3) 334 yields 252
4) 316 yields 429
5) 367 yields 486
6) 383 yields 490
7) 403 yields 598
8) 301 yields 446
